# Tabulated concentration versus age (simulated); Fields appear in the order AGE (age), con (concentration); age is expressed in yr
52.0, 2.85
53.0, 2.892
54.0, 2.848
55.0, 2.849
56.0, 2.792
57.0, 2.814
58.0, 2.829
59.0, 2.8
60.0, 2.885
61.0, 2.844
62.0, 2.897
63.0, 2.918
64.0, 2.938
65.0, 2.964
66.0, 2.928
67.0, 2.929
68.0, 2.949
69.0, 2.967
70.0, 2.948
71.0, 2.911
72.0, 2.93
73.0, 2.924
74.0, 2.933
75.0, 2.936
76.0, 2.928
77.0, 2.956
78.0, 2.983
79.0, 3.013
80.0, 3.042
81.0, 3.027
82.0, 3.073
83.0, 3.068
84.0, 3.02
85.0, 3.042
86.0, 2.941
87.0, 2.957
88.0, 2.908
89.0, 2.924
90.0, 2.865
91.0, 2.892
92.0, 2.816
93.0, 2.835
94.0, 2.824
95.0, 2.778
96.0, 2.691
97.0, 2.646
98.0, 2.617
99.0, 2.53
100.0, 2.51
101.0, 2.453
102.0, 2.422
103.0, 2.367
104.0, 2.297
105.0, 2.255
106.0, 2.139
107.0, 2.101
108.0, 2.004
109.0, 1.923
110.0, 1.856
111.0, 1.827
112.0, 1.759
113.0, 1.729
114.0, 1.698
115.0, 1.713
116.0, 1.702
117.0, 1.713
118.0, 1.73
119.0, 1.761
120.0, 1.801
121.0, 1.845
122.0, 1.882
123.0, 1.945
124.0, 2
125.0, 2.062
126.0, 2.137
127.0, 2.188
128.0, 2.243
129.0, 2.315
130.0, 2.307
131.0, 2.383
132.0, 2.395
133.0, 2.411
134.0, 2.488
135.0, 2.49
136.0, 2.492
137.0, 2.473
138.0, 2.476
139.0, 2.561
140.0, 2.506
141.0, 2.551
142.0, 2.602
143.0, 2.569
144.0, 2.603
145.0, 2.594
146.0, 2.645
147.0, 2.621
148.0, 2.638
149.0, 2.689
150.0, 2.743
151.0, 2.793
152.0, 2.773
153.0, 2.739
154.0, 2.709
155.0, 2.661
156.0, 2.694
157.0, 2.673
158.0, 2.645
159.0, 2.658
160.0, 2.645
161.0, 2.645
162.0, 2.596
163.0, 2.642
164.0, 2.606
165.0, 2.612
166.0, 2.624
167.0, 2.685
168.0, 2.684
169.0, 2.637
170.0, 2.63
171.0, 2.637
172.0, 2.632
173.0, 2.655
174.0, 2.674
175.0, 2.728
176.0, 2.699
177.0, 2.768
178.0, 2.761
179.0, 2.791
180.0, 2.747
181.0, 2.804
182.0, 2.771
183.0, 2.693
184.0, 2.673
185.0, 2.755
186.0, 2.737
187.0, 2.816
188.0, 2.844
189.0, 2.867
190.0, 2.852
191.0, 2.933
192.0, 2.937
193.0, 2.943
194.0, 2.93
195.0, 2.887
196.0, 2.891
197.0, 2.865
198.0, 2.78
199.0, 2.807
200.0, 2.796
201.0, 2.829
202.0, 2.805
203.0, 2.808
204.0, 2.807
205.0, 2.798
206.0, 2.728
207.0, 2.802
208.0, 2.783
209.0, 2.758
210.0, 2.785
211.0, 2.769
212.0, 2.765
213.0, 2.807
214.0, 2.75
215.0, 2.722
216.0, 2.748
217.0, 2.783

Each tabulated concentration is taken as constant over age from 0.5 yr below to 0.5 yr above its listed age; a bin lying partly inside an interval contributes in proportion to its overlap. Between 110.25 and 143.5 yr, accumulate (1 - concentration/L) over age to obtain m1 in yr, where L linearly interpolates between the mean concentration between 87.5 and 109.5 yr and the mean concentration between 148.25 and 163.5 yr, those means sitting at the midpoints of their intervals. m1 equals 6.0 yr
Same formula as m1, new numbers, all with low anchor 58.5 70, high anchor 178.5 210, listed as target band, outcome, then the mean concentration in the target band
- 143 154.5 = 0.7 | 2.68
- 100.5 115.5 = 4.4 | 2.04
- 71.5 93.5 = -0.4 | 2.96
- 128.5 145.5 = 2.2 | 2.48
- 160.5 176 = 1.0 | 2.65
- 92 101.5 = 0.7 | 2.66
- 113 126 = 4.7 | 1.83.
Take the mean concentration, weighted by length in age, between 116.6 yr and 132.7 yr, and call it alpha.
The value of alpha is 2.05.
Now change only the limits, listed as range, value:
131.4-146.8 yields 2.52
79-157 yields 2.44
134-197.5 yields 2.7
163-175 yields 2.65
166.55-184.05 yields 2.7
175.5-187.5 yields 2.75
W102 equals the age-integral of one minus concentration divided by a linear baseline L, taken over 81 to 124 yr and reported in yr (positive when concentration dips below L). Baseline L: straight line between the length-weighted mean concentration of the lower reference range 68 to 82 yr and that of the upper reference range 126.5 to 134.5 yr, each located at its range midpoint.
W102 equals 5.1 yr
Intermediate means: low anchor 2.96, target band 2.36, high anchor 2.34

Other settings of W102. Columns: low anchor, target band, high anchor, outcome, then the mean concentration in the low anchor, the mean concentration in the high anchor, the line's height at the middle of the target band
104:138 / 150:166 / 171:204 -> -1.3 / 2.06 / 2.79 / 2.47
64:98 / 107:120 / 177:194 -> 4.9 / 2.92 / 2.81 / 2.89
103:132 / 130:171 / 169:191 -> -3.8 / 1.99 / 2.74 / 2.39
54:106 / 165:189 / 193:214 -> 0.8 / 2.83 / 2.81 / 2.82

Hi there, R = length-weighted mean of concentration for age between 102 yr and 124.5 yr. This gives 1.92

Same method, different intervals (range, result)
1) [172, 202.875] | 2.8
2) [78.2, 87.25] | 3.02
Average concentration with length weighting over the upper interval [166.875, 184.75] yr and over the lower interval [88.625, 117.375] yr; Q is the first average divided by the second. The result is 1.17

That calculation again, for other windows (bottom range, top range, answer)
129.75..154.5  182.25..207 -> 1.10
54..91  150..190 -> 0.92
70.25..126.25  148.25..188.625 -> 1.10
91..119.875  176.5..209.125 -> 1.27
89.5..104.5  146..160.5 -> 1.02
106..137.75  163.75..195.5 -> 1.34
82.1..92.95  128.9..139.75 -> 0.83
